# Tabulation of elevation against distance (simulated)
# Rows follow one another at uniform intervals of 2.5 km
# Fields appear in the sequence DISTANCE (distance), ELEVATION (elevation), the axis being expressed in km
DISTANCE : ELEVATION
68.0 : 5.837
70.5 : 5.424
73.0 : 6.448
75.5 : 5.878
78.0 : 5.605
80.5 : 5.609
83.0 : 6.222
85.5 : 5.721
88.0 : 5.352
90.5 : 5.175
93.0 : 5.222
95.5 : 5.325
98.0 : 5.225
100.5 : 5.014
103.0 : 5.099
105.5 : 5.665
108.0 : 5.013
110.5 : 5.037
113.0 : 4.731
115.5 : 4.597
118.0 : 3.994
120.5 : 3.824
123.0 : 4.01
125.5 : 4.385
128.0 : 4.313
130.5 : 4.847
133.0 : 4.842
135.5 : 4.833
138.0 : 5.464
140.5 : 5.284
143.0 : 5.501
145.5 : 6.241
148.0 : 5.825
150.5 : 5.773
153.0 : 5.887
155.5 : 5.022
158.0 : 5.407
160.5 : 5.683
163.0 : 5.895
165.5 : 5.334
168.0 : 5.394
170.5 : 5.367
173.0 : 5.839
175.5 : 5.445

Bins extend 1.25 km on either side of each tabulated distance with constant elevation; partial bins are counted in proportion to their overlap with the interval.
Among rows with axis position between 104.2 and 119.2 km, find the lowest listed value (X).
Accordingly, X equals 3.994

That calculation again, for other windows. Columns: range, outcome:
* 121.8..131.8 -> 4.01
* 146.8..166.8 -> 5.022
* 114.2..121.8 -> 3.824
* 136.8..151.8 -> 5.284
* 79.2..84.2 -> 5.609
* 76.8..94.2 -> 5.175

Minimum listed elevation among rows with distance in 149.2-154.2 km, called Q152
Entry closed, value 5.773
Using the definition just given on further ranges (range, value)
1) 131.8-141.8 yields 4.833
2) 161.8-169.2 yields 5.334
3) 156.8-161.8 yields 5.407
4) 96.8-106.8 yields 5.014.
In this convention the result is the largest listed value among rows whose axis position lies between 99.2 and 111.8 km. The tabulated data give 5.665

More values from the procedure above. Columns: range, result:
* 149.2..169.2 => 5.895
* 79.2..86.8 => 6.222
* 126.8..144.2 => 5.501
